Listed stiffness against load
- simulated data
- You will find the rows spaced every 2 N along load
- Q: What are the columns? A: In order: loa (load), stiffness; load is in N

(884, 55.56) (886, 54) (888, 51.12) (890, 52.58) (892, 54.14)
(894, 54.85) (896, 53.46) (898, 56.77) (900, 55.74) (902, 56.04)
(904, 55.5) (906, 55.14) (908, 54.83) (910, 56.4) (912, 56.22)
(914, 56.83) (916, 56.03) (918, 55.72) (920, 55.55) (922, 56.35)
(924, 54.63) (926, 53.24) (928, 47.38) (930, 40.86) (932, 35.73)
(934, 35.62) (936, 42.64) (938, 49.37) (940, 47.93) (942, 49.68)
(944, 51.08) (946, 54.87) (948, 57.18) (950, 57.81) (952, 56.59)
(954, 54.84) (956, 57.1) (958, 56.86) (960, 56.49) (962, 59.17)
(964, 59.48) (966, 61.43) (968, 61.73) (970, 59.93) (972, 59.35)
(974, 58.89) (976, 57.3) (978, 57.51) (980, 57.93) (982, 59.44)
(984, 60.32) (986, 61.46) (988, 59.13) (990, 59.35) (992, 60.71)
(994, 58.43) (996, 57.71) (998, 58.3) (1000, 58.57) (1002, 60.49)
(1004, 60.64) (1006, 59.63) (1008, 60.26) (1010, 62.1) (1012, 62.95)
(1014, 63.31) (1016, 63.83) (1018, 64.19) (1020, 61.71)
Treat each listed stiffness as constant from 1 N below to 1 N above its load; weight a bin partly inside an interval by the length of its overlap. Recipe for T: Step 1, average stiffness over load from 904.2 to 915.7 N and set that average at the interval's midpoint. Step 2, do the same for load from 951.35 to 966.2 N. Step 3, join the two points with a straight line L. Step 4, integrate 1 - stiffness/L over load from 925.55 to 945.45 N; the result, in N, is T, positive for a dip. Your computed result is 4.0 N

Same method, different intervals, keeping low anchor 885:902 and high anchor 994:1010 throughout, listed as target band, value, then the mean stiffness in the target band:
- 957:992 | -0.6 N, 59.2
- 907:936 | 2.5 N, 50.8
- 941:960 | 0.6 N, 55.2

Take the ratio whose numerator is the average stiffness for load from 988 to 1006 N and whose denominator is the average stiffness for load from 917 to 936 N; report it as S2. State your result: 1.2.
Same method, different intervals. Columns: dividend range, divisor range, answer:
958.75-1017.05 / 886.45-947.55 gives 1.15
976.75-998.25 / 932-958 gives 1.16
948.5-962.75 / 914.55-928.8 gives 1.05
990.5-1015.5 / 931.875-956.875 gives 1.19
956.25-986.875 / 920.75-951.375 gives 1.20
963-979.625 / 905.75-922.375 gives 1.06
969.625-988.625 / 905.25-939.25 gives 1.17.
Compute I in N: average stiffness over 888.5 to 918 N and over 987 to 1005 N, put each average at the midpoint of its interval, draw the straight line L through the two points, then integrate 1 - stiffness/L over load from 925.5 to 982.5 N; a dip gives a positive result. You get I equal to 3.8 N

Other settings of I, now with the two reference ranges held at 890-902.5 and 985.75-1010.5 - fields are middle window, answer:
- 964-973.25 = -0.34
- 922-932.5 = 1.59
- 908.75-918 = -0.09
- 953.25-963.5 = 0.13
